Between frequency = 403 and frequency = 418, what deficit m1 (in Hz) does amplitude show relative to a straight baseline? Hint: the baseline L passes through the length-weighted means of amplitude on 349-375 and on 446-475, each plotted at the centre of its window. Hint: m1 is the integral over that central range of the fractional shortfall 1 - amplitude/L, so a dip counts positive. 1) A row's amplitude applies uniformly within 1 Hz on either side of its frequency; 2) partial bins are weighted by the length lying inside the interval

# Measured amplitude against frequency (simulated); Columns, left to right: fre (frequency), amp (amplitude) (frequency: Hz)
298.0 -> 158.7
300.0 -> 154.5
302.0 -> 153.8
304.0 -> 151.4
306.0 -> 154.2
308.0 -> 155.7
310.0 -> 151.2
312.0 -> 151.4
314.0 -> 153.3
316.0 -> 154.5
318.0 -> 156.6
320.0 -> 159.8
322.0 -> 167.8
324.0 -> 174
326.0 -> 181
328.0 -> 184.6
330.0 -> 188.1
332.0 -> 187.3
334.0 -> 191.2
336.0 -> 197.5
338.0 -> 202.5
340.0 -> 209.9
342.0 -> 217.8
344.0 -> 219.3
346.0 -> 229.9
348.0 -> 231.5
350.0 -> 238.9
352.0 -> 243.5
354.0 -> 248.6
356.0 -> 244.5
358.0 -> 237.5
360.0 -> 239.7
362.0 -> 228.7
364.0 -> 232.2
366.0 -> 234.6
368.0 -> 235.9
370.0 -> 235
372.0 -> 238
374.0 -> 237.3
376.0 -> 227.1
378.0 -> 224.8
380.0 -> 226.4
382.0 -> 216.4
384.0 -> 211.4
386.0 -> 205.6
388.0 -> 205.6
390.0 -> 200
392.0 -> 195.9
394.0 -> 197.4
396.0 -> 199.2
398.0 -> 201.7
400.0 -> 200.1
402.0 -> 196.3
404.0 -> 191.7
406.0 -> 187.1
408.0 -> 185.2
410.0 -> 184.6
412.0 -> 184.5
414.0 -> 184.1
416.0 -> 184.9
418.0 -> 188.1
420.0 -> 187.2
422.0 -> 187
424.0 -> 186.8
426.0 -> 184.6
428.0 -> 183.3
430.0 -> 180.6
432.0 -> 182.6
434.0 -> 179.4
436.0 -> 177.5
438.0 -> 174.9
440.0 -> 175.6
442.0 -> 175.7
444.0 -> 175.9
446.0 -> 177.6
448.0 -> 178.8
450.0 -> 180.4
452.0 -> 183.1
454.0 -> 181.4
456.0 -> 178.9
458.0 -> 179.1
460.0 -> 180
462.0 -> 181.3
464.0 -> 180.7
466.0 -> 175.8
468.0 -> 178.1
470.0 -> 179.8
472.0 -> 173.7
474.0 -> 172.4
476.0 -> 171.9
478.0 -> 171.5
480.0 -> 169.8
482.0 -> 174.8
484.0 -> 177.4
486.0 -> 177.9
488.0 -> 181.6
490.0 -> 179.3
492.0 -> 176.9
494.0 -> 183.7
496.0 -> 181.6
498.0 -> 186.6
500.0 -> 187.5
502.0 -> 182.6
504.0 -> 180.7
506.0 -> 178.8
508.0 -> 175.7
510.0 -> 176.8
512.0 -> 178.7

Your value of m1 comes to 1.6 Hz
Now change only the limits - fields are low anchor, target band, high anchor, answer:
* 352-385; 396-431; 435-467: 2.5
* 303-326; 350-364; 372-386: -2.7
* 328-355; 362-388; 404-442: -3.2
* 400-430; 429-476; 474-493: 0.6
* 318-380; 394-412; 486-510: 0.9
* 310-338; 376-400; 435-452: -4.5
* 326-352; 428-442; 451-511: 0.7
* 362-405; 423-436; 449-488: 0.8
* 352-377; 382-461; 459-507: 8.1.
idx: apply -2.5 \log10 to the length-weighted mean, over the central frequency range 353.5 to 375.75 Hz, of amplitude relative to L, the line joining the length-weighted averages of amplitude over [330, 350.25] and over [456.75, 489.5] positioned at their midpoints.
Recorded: -0.16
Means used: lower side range 210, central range 237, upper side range 177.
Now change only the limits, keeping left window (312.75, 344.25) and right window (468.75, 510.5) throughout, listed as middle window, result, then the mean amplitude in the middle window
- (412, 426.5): -0.03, 186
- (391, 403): -0.10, 198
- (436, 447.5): 0.02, 176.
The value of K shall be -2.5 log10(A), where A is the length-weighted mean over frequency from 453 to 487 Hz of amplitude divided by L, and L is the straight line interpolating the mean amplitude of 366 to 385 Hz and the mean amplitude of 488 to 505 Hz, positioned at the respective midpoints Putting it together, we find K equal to 0.092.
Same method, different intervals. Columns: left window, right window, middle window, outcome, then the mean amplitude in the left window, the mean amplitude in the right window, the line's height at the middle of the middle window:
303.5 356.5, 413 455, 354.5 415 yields -0.15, 190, 181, 186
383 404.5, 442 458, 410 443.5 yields 0.03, 201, 179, 188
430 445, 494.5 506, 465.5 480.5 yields 0.04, 178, 183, 181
